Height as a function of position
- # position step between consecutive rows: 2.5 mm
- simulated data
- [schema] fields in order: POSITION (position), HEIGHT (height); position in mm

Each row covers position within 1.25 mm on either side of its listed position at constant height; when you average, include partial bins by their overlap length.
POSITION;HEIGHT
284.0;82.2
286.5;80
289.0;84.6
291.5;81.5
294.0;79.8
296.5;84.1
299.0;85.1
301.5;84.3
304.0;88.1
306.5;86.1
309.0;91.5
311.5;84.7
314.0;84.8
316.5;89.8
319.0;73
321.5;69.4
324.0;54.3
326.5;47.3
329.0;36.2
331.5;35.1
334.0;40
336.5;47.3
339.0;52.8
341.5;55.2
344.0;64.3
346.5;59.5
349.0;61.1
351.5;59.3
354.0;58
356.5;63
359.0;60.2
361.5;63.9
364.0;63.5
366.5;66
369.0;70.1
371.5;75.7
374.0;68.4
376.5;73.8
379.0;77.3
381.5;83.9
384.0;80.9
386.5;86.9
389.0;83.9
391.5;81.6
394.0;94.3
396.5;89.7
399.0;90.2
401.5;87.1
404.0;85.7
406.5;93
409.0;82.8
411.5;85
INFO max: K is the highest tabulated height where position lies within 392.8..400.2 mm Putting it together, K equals 94.3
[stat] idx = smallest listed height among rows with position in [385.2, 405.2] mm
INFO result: 81.6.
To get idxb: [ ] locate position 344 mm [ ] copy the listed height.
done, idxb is 64.3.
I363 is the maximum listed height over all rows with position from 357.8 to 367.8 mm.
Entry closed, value 66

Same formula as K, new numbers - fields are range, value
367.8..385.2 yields 83.9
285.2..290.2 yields 84.6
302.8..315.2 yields 91.5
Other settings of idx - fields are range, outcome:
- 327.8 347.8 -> 35.1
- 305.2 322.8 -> 69.4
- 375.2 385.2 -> 73.8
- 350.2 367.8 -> 58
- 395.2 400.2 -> 89.7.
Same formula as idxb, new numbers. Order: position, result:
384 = 80.9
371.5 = 75.7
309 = 91.5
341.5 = 55.2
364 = 63.5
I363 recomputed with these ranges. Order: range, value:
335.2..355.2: 64.3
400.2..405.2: 87.1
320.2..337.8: 69.4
